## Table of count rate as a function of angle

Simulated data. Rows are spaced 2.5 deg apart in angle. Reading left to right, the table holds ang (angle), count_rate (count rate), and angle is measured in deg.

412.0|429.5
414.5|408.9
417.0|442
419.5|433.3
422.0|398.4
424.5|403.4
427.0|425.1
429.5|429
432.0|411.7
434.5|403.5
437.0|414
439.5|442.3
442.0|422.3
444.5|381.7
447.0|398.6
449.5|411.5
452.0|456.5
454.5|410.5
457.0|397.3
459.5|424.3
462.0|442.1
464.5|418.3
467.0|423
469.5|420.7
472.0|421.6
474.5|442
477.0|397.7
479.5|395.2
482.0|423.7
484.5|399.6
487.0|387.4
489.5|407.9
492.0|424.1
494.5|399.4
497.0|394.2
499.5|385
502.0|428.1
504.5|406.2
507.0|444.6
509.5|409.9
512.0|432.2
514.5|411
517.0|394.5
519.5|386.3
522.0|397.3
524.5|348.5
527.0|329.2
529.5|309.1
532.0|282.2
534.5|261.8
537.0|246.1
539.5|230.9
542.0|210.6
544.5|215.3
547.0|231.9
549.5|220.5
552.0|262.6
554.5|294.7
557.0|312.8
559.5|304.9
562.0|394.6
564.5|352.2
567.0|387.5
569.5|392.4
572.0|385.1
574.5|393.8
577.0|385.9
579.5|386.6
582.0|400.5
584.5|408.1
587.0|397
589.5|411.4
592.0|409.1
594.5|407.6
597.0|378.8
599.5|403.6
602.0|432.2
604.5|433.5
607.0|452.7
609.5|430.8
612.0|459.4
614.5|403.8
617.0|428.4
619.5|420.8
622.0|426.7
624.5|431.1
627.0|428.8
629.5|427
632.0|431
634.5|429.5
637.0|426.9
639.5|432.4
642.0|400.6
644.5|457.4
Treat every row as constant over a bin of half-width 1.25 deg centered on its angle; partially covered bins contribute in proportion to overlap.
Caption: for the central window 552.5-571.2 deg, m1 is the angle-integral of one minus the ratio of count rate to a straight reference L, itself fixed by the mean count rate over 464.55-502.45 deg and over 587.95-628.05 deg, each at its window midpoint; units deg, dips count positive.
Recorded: 3.2 deg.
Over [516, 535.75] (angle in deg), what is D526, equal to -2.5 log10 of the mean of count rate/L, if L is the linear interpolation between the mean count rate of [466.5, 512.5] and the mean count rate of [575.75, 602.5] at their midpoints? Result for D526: 0.205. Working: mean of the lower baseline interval 412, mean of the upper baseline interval 401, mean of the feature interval 338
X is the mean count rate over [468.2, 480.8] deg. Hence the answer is 416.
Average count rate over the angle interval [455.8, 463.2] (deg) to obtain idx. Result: 421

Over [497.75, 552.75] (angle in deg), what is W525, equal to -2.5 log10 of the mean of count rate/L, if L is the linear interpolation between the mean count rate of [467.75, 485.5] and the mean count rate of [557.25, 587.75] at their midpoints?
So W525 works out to 0.20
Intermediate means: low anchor 415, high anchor 380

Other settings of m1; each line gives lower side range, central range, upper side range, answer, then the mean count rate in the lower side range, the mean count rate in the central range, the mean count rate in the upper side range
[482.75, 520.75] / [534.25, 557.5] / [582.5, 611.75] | 9.3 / 408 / 246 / 416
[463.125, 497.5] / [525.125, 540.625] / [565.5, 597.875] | 4.7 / 412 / 280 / 396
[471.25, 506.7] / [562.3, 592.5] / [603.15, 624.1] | 2.4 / 409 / 392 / 432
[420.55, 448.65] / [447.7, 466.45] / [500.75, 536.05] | -1.0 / 412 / 422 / 373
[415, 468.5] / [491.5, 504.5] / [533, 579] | -1.5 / 418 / 405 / 306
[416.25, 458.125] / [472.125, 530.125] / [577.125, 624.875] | 2.3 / 416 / 399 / 416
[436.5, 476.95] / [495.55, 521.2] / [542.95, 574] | -3.0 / 420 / 409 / 314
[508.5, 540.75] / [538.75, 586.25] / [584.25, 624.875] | 6.8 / 341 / 327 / 420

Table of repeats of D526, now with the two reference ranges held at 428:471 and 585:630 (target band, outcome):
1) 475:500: 0.04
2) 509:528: 0.08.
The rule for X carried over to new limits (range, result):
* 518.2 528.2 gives 366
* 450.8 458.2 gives 421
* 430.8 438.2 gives 410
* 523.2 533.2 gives 318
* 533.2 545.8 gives 233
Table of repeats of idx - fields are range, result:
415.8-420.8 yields 437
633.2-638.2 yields 428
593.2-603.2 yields 405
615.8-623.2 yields 425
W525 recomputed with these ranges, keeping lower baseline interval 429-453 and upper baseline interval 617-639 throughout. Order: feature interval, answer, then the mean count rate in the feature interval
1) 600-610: -0.02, 435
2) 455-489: 0.01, 415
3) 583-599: 0.06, 402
